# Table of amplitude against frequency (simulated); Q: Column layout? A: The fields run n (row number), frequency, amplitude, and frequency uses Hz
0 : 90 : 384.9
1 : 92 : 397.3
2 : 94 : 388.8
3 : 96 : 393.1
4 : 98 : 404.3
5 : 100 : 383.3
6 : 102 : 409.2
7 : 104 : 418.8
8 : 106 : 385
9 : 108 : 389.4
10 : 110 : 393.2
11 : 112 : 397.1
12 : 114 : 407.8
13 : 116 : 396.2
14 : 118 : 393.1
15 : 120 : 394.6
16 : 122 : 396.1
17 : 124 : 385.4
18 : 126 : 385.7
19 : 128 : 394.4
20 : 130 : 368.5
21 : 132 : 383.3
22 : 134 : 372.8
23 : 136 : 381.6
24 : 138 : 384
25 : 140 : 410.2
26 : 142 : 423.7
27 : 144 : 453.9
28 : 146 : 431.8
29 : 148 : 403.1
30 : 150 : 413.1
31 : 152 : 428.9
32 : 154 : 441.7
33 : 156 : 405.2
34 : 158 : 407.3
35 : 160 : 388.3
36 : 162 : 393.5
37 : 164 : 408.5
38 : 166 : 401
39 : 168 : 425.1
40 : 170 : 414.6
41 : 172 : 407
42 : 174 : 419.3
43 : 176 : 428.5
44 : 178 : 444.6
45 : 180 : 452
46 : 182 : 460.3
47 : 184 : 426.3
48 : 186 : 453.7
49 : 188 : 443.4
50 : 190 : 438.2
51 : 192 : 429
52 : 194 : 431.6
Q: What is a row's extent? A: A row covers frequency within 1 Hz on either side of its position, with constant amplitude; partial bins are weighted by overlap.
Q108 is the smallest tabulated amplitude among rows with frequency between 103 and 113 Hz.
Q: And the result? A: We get 385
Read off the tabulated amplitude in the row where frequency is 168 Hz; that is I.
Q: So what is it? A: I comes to 425.1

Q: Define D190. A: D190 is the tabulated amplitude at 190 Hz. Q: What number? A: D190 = 438.2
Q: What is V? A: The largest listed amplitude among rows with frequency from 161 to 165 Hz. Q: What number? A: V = 408.5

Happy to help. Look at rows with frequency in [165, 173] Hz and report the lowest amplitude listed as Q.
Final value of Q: 401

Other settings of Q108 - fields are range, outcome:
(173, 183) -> 419.3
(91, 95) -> 388.8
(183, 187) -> 426.3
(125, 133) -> 368.5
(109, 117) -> 393.2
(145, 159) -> 403.1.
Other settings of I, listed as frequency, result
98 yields 404.3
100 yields 383.3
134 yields 372.8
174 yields 419.3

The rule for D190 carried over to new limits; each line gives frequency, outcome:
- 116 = 396.2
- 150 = 413.1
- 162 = 393.5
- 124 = 385.4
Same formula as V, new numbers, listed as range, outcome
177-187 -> 460.3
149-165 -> 441.7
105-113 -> 397.1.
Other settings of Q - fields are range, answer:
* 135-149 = 381.6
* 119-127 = 385.4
